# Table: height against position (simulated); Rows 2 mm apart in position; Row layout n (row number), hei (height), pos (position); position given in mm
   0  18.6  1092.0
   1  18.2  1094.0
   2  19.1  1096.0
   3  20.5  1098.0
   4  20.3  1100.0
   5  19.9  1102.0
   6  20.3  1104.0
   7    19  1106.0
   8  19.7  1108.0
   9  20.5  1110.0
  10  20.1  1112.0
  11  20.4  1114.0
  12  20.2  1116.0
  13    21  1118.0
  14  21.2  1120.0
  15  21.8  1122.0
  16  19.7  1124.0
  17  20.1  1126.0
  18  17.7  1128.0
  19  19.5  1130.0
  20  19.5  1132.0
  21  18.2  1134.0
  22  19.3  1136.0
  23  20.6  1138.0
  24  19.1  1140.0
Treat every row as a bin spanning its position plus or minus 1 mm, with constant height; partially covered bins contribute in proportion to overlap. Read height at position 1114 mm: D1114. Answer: 20.4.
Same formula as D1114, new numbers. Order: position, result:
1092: 18.6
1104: 20.3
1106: 19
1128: 17.7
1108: 19.7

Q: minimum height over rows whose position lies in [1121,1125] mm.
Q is 19.7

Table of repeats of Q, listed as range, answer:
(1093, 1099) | 18.2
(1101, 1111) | 19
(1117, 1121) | 21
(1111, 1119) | 20.1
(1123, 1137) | 17.7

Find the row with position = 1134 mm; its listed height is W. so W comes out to 18.2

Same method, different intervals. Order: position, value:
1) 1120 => 21.2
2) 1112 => 20.1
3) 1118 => 21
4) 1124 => 19.7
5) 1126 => 20.1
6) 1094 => 18.2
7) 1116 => 20.2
